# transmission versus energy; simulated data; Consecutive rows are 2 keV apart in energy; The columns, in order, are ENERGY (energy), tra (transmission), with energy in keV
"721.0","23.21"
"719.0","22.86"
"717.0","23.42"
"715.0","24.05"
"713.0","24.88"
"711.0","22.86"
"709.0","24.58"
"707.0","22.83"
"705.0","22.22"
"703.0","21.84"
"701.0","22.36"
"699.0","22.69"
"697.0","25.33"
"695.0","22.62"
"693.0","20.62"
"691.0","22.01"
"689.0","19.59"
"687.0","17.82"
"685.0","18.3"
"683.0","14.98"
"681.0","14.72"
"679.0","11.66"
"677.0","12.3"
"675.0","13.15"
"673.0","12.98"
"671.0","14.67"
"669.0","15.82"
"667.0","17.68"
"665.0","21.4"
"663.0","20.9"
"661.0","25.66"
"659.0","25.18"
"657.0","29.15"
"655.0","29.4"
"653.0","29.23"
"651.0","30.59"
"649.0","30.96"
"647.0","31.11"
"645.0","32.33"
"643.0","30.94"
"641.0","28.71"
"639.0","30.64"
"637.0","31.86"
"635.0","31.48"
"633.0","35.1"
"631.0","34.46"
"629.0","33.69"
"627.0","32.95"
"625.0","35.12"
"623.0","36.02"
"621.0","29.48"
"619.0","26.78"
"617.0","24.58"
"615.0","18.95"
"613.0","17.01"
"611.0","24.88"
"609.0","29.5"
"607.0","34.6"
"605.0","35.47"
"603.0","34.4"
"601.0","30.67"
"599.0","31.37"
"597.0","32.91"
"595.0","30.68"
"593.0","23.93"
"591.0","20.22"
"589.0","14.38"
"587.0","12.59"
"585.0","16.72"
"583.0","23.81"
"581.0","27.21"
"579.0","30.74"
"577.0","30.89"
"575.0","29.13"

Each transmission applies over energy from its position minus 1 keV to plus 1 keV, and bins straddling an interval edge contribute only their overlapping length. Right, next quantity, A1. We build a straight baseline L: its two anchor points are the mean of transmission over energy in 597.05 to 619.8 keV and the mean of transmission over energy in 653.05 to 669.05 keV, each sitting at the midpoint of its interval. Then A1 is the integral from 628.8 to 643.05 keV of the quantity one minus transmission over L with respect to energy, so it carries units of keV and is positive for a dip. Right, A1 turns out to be -3.3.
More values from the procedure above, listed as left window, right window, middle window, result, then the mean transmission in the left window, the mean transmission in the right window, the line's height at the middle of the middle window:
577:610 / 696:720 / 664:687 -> 8.5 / 26.9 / 23.3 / 24.4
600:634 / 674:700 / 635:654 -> -4.0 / 30.2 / 18.1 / 25.5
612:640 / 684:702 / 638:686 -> 5.7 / 29.9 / 21.3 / 25.2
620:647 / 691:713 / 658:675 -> 5.5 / 32.5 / 22.9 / 27.8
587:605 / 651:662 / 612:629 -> -0.4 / 27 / 28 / 27.4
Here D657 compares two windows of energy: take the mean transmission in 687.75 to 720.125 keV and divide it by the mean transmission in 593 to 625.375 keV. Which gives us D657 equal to 0.78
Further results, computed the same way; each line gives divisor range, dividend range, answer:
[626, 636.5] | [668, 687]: 0.43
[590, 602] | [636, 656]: 1.08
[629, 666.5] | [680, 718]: 0.73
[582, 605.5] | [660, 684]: 0.64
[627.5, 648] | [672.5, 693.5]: 0.50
